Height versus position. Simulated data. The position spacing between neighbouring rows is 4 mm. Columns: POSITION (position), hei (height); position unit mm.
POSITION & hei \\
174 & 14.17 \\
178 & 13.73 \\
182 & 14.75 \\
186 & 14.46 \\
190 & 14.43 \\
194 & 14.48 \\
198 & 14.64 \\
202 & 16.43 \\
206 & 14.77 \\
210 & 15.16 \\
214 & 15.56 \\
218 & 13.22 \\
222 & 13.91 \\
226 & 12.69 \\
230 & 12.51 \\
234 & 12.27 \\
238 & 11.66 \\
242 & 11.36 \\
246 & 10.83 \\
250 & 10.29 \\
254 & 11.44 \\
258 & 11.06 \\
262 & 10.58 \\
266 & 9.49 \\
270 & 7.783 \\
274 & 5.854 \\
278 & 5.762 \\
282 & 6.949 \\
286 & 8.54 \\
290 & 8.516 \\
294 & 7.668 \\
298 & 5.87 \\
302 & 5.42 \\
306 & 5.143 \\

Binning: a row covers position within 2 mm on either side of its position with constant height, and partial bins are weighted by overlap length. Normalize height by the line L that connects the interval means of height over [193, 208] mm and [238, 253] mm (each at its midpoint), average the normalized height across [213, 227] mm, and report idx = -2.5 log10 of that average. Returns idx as -0.04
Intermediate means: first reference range 15.1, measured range 13.8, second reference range 11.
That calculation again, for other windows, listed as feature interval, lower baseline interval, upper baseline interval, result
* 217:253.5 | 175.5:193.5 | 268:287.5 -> -0.166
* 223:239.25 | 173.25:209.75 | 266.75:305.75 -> -0.088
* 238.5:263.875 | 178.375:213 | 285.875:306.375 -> -0.057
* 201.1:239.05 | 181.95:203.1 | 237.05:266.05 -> -0.063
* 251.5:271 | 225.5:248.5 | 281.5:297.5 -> -0.022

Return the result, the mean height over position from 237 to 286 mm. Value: 9.34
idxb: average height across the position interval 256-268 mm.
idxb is 10.4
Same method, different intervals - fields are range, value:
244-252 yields 10.6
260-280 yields 7.89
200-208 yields 15.6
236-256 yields 11.1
